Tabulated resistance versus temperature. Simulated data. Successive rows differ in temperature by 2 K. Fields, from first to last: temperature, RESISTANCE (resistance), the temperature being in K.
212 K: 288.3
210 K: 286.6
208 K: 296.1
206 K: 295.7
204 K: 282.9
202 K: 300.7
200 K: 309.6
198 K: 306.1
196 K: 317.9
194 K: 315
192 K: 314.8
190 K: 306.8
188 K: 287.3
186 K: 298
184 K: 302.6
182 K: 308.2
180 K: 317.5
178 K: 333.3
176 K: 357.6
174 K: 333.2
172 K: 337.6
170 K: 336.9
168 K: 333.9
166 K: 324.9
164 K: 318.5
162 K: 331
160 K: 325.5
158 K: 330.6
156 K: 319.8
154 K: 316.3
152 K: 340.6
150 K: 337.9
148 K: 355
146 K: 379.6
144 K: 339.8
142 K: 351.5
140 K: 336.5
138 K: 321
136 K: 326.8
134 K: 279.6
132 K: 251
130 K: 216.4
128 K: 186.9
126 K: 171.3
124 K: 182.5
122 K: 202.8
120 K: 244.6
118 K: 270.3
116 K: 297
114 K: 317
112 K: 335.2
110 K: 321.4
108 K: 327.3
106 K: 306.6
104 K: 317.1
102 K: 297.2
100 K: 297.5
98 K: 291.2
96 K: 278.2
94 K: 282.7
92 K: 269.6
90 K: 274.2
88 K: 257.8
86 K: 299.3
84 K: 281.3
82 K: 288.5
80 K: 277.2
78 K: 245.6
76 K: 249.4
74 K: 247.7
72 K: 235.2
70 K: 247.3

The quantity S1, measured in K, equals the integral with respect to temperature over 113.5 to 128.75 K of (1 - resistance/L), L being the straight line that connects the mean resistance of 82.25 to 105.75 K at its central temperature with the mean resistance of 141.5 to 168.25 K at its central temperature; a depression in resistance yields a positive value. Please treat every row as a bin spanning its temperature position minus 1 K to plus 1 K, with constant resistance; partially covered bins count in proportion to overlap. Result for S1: 3.8 K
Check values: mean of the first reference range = 287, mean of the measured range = 232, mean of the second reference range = 336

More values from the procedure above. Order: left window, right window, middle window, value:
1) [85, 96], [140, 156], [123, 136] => 4.0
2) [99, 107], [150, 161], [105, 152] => 3.8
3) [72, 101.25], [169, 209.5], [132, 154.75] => -2.8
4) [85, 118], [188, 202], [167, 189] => -1.1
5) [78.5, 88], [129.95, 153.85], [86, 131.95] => 4.3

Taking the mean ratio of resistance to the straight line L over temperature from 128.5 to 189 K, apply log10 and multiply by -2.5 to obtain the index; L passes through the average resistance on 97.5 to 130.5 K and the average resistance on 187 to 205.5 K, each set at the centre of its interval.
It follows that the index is -0.114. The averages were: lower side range 270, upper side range 304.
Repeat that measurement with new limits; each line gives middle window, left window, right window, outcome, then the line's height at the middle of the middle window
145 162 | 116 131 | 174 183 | -0.21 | 278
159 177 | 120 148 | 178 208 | -0.14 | 292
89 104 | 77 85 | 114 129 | -0.12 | 256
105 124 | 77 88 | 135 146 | 0.09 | 311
